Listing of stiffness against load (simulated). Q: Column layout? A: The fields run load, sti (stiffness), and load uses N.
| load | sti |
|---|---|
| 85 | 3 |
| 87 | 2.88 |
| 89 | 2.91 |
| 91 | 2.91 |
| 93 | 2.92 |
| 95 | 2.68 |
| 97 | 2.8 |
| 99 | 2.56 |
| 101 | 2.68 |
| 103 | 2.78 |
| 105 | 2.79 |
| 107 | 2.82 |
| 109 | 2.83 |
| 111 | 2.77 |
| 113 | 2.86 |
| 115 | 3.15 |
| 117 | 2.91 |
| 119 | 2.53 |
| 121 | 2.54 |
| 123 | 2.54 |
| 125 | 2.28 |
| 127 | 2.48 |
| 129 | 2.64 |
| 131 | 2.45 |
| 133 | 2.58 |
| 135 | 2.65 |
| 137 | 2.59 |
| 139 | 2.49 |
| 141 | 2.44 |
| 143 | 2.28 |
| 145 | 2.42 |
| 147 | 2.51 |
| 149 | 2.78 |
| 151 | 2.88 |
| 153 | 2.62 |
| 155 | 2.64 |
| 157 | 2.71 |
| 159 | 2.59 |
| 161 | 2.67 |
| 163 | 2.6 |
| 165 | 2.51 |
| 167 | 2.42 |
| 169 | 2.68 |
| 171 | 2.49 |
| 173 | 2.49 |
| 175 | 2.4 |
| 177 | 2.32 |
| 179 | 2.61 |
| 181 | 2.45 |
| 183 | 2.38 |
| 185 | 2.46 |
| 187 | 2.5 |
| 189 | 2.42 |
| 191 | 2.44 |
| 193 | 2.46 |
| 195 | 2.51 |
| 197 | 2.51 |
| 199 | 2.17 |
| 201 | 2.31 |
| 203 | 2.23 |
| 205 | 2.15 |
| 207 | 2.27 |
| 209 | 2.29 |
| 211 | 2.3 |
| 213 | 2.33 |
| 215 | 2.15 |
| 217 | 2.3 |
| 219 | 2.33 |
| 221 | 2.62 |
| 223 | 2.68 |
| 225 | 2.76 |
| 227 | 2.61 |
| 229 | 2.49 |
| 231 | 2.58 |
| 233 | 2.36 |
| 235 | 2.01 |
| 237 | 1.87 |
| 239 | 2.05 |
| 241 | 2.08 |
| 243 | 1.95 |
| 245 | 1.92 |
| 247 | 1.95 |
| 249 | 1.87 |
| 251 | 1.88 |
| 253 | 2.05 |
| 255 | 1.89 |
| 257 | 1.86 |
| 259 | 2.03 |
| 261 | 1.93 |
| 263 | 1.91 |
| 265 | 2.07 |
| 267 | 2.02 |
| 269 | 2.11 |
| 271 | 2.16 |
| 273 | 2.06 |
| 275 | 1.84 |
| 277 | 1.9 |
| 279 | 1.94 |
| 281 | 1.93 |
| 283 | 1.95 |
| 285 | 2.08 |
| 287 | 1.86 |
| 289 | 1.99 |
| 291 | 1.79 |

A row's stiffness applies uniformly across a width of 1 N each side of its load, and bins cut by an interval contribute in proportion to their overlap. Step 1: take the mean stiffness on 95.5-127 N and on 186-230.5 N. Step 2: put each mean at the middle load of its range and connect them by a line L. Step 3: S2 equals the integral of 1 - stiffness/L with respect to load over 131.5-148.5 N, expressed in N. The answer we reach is 0.8 N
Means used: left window 2.71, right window 2.4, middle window 2.5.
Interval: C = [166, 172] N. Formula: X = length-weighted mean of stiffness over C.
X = 2.53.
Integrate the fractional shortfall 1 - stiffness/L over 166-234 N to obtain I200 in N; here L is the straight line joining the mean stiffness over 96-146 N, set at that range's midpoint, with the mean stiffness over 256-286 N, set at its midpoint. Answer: -4.0 N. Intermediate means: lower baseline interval 2.63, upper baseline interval 1.99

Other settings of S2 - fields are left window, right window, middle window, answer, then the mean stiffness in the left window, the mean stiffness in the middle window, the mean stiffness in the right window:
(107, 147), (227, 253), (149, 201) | -2.7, 2.6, 2.52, 2.1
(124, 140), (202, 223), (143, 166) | -1.4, 2.52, 2.61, 2.32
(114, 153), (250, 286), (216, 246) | -2.2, 2.59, 2.31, 1.98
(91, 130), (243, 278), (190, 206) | -0.5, 2.72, 2.35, 1.97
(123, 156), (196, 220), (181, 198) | -0.8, 2.55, 2.46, 2.28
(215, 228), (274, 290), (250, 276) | 1.6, 2.52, 1.99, 1.94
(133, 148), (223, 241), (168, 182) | -0.3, 2.49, 2.49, 2.35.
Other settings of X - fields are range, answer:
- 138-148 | 2.43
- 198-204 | 2.24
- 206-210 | 2.28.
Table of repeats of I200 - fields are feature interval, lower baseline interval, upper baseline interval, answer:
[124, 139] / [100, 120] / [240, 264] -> 0.88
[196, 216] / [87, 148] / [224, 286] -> 0.08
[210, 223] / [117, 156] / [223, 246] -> -0.28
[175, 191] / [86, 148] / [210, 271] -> -0.31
